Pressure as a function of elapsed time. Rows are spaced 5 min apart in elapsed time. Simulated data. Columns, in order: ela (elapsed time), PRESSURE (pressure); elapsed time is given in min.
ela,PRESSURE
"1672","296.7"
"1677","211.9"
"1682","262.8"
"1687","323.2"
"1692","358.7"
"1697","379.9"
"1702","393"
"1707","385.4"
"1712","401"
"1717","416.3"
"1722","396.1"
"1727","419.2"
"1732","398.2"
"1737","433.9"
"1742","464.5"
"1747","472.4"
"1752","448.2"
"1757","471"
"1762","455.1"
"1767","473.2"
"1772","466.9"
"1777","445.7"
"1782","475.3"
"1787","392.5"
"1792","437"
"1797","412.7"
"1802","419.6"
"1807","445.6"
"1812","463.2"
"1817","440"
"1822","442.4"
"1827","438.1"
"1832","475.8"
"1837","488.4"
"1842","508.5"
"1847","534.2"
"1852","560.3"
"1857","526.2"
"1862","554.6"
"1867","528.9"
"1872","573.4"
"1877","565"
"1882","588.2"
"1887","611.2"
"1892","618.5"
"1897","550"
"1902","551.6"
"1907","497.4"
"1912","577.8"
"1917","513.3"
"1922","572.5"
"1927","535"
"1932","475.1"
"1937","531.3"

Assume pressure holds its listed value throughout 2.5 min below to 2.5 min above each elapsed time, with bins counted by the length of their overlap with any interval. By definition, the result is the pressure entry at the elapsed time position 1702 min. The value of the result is 393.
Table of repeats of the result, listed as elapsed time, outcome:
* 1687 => 323.2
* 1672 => 296.7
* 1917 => 513.3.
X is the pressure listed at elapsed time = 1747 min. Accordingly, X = 472.4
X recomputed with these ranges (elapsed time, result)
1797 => 412.7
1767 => 473.2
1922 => 572.5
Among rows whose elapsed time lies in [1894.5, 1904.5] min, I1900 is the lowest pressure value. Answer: 550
